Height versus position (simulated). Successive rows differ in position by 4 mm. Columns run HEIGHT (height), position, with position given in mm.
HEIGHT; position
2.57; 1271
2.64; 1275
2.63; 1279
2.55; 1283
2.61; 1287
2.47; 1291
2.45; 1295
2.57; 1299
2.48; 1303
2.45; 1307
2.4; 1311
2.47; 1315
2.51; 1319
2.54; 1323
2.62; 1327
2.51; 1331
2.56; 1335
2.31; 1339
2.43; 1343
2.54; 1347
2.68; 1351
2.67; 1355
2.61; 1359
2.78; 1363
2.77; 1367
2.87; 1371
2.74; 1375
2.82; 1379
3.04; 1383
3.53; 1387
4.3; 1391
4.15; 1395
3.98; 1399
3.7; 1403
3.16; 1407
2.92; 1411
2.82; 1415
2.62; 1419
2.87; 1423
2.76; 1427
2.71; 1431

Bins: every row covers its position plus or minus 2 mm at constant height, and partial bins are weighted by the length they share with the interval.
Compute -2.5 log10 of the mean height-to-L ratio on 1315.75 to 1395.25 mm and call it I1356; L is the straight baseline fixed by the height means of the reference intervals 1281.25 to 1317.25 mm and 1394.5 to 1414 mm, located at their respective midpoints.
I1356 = 0.09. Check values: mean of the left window 2.49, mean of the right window 3.5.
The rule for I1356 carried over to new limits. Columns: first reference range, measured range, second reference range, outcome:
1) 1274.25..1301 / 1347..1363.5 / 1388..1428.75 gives 0.129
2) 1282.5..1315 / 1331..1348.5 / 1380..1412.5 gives 0.196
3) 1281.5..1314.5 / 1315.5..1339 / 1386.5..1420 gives 0.101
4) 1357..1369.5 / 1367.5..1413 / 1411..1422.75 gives -0.218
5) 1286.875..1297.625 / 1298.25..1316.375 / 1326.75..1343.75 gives 0.009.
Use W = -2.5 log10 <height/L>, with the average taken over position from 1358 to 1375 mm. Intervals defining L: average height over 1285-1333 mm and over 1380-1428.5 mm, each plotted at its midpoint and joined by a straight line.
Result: 0.087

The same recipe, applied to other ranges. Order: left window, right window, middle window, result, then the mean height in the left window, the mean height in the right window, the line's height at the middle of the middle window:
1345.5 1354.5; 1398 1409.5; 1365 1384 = 0.077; 2.62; 3.55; 3.05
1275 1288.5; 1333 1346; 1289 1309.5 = 0.031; 2.6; 2.44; 2.55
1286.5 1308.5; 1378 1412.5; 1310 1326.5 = 0.093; 2.5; 3.54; 2.72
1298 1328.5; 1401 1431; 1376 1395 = -0.220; 2.5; 2.96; 2.82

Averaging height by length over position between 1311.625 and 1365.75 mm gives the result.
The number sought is 2.56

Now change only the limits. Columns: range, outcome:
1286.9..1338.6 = 2.5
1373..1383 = 2.83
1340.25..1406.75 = 3.09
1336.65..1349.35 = 2.44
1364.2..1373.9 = 2.81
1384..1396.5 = 3.91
